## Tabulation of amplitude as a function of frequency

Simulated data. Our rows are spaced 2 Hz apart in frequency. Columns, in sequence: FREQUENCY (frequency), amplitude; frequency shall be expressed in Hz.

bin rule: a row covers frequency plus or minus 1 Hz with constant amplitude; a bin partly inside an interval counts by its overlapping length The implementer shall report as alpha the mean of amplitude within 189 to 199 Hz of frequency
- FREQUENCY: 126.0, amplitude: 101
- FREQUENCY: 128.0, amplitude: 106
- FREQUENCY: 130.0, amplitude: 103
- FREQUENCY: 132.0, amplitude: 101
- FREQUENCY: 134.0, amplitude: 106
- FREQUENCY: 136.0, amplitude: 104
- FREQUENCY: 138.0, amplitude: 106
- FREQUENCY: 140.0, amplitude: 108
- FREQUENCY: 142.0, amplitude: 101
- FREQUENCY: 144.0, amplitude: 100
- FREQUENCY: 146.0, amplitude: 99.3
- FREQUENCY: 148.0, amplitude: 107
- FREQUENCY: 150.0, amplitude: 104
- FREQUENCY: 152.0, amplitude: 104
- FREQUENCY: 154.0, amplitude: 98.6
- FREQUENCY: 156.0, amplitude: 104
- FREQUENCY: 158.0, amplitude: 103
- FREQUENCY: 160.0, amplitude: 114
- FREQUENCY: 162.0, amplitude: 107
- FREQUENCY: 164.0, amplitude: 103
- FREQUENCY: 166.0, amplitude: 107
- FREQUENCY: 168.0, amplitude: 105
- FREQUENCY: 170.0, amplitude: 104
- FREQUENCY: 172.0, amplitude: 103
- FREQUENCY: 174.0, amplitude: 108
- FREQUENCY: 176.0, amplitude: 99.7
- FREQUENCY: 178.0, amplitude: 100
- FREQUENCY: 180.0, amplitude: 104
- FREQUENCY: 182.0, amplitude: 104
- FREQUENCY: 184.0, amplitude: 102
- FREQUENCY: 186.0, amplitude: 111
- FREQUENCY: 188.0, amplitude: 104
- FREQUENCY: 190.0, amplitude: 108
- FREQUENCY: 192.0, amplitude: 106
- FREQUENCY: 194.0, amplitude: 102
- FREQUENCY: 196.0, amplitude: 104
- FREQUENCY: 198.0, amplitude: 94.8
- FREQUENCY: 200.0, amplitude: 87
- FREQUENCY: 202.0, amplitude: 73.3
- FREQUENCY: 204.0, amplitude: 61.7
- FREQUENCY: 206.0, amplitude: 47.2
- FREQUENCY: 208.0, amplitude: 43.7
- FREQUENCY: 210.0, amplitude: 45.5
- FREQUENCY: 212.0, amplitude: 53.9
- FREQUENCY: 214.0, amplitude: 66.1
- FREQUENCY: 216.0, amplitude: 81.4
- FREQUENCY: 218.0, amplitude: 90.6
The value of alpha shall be 103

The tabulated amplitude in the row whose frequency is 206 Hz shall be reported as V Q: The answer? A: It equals 47.2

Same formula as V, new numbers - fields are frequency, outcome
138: 106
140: 108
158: 103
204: 61.7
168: 105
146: 99.3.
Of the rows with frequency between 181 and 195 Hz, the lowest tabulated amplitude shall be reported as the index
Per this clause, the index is 102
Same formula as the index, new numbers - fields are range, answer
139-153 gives 99.3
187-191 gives 104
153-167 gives 98.6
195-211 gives 43.7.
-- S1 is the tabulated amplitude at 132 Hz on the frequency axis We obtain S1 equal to 101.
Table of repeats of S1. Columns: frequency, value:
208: 43.7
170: 104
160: 114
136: 104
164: 103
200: 87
